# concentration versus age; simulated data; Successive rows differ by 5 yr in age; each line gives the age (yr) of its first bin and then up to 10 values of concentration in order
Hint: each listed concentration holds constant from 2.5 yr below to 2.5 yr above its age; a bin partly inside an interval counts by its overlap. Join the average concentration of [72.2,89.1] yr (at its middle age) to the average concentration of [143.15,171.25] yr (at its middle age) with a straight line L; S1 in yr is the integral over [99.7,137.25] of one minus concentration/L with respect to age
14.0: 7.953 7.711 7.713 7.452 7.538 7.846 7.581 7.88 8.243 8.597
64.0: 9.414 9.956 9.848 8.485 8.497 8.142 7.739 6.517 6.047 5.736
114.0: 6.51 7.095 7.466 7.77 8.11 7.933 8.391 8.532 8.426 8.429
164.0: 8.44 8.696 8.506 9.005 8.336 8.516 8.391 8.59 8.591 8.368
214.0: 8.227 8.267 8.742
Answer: 7.3 yr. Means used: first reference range 8.78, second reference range 8.49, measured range 6.96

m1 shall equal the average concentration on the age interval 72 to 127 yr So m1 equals 7.44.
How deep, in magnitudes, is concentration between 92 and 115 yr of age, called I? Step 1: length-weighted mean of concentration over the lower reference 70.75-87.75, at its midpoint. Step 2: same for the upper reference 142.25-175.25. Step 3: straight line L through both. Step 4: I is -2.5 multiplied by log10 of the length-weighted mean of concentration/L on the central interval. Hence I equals 0.33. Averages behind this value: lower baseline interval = 8.93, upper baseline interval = 8.49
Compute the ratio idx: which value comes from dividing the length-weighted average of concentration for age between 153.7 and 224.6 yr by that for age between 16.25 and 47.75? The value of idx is 1.11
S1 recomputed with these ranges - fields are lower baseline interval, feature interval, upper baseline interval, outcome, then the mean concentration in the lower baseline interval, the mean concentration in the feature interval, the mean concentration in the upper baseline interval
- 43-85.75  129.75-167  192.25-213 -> 1.2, 8.77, 8.3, 8.47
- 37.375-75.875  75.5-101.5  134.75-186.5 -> 2.0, 8.67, 7.95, 8.46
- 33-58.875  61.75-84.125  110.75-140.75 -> -4.5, 7.91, 9.32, 7.43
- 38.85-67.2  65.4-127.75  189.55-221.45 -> 4.9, 8.34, 7.7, 8.41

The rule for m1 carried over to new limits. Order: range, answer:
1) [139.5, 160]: 8.4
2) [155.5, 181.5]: 8.61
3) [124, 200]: 8.37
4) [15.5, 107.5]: 8.04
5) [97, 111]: 6.1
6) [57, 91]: 9.01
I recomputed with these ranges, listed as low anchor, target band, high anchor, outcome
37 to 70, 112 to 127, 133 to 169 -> 0.19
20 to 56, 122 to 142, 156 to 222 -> 0.05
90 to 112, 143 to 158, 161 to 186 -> -0.06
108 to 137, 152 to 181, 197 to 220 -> -0.10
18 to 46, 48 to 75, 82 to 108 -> -0.20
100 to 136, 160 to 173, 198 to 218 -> -0.11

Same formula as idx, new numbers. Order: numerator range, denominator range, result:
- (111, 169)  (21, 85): 0.95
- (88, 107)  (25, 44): 0.92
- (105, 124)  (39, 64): 0.80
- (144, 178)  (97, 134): 1.25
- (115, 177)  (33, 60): 1.02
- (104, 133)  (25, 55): 0.89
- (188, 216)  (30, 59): 1.07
